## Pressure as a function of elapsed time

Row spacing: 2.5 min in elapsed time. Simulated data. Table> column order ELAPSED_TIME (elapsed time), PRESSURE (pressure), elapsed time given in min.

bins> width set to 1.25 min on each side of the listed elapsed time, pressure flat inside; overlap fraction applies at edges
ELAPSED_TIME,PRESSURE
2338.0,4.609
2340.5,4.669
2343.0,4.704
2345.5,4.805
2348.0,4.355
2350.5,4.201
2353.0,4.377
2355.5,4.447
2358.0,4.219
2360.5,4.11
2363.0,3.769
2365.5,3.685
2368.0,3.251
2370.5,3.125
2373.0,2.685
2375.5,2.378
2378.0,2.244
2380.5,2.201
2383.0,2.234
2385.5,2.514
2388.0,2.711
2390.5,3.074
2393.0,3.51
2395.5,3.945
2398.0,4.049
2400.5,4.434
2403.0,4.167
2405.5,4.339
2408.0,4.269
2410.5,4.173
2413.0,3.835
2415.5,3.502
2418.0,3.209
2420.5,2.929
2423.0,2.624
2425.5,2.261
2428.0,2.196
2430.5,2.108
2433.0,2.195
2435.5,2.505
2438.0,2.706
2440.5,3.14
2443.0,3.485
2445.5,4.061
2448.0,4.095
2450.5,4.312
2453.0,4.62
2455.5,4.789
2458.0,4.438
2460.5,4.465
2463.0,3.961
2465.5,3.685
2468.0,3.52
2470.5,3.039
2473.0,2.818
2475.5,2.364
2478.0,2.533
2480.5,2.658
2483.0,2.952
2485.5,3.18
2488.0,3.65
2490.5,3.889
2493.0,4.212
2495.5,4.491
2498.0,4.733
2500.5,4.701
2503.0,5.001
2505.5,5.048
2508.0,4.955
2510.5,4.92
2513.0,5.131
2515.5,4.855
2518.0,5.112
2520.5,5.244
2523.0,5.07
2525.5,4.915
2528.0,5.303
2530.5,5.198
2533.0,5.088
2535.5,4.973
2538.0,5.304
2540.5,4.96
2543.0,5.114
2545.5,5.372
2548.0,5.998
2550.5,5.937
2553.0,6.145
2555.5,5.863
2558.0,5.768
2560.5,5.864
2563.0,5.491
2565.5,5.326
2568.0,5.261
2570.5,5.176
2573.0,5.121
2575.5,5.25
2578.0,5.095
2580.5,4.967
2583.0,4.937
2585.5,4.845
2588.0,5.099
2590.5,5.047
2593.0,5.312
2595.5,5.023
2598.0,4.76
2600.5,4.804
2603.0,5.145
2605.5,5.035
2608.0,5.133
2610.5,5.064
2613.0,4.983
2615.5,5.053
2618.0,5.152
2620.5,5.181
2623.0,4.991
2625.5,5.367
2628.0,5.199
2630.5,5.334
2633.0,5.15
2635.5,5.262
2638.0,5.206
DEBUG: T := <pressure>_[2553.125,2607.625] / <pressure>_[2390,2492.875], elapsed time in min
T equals 1.51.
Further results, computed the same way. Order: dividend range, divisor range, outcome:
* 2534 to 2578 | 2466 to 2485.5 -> 1.88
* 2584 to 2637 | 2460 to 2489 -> 1.59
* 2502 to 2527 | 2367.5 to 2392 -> 1.91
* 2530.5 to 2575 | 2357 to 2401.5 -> 1.69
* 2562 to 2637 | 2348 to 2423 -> 1.46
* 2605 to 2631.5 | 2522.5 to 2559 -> 0.95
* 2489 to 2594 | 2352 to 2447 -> 1.57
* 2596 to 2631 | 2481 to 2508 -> 1.22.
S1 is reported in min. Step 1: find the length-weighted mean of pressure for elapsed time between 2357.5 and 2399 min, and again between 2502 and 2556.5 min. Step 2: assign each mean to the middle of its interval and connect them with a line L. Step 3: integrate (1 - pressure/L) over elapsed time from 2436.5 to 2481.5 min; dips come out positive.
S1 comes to 6.9 min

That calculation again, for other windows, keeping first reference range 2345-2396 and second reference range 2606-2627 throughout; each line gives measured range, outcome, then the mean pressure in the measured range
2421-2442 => 7.3 min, 2.5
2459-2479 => 3.7 min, 3.32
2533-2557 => -4.6 min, 5.5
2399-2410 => -2.0 min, 4.29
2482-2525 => -2.2 min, 4.55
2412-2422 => 1.0 min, 3.34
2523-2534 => -1.5 min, 5.12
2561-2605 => -2.1 min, 5.11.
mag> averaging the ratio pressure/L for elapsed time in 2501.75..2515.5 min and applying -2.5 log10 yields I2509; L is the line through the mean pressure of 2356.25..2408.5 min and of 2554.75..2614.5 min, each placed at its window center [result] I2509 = -0.11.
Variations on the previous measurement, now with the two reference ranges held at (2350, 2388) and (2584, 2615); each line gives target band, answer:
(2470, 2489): 0.38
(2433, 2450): 0.16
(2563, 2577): -0.10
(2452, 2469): -0.07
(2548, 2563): -0.25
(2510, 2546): -0.14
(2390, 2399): -0.07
